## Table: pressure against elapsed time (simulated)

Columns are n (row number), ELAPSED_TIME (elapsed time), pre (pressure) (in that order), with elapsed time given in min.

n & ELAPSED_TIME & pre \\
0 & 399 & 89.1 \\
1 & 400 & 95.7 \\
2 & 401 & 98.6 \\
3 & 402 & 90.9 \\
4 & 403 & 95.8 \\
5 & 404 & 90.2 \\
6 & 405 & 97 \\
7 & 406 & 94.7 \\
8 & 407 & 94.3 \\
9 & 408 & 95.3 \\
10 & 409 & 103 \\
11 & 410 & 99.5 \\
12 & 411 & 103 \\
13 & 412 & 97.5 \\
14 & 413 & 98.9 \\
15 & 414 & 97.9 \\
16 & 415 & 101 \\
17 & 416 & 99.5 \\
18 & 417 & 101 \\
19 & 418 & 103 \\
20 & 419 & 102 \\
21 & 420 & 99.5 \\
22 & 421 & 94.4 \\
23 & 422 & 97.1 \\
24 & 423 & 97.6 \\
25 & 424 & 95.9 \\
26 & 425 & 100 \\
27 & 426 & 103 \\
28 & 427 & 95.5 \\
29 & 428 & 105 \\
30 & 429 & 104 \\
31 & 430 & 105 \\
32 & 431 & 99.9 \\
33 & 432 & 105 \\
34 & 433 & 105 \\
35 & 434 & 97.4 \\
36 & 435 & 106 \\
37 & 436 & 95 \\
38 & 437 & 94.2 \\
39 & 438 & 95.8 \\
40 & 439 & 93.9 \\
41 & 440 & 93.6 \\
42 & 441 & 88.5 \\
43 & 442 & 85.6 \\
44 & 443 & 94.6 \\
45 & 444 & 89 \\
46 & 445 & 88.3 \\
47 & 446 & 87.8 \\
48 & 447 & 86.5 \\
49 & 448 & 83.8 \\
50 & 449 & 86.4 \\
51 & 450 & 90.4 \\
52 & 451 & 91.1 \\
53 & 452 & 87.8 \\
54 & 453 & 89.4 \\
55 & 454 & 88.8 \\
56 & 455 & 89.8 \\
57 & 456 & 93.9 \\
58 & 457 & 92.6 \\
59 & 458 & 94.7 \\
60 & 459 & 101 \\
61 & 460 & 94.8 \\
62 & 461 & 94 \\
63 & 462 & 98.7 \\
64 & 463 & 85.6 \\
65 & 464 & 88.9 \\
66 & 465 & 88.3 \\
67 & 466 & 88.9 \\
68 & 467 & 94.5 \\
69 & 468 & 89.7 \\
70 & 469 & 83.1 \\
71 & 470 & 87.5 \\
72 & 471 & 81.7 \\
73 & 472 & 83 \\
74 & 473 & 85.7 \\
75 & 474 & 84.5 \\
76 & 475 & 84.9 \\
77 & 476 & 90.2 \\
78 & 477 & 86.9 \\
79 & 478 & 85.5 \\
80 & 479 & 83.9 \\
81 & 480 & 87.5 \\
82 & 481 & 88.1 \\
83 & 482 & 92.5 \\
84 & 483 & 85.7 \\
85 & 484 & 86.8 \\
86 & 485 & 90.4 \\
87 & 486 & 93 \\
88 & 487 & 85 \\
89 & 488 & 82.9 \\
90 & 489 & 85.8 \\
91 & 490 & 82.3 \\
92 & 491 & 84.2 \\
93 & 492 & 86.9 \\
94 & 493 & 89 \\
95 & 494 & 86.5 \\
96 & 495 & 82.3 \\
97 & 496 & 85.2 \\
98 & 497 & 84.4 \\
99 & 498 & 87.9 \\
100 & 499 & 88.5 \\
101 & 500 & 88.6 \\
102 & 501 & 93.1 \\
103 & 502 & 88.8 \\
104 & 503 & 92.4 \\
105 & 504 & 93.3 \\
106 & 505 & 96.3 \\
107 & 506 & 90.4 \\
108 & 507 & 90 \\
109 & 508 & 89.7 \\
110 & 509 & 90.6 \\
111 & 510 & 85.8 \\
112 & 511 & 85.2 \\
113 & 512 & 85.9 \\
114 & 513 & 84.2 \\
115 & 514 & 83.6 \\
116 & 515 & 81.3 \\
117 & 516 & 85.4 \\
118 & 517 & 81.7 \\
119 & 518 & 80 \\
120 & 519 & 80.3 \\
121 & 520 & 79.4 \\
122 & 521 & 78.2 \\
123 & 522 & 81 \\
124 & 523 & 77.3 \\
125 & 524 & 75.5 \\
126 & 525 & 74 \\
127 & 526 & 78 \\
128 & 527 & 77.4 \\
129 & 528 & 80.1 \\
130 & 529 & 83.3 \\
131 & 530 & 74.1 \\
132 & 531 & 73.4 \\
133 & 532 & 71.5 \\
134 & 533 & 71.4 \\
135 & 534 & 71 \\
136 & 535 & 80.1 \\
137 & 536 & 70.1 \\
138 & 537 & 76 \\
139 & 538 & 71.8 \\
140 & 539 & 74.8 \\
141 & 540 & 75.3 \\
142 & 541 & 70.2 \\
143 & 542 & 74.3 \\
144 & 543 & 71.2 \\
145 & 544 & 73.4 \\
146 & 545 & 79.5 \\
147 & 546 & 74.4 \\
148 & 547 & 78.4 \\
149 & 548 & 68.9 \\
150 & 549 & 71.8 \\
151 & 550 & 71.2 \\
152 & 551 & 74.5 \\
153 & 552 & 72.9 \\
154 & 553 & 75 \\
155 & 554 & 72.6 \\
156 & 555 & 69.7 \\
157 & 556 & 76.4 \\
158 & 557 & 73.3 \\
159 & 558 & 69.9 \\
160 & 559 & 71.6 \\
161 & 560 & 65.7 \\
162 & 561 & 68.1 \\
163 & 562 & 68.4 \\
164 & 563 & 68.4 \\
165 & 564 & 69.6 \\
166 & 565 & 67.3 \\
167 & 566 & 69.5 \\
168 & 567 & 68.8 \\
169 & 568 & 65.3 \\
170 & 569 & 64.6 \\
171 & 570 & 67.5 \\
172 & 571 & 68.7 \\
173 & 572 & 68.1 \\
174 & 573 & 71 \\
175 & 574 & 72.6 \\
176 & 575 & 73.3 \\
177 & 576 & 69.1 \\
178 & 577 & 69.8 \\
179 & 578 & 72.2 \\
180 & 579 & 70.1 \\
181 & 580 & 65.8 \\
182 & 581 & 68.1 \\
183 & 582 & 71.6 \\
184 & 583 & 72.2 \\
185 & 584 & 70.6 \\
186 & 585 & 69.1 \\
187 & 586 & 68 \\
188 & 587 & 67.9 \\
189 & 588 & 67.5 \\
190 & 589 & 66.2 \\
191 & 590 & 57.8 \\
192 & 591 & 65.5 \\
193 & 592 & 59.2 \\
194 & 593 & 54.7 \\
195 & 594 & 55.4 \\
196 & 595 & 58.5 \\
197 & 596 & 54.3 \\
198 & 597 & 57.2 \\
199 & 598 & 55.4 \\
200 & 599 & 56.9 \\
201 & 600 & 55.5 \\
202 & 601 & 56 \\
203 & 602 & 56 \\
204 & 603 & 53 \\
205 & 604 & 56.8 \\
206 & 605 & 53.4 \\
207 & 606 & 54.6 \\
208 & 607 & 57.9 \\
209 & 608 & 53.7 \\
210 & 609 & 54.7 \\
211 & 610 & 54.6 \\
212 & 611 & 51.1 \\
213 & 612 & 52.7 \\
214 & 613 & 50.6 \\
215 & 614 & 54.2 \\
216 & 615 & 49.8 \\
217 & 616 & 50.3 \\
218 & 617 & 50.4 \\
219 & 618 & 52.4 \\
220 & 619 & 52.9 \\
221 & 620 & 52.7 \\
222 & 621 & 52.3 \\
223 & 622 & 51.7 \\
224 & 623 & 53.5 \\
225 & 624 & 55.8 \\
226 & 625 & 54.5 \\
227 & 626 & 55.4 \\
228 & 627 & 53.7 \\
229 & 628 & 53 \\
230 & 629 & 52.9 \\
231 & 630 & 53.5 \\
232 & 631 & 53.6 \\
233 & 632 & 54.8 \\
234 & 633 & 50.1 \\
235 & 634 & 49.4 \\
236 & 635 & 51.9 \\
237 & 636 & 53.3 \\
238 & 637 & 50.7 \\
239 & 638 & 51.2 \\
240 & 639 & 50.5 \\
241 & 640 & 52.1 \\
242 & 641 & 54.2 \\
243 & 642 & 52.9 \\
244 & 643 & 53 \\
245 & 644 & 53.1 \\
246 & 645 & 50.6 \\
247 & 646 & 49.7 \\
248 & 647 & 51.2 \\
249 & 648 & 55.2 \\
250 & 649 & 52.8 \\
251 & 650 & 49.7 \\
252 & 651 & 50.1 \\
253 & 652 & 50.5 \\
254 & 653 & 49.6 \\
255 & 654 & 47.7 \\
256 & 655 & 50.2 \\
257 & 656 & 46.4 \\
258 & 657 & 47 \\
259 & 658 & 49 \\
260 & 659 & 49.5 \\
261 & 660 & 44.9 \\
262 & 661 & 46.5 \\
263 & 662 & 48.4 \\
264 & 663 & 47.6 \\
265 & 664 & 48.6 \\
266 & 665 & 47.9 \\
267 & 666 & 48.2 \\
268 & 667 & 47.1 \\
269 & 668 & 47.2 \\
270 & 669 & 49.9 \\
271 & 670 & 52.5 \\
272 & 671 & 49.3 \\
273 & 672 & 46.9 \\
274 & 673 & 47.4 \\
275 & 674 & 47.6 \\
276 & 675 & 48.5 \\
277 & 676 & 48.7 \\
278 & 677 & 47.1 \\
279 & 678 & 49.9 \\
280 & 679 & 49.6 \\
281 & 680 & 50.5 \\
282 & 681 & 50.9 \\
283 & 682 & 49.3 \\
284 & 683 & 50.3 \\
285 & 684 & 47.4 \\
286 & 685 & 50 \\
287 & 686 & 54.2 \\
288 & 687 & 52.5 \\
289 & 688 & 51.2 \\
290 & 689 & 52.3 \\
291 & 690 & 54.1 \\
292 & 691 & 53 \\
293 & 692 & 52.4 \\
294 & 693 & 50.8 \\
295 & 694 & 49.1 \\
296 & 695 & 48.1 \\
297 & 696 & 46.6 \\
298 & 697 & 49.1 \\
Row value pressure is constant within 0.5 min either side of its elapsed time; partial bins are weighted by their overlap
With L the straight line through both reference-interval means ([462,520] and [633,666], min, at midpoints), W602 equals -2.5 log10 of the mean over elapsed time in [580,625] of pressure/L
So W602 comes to 0.07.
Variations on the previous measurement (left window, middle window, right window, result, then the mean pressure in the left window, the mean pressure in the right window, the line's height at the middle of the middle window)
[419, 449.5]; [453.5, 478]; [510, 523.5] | 0.01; 95.9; 82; 90.6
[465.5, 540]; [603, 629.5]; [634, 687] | 0.12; 83.9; 49.8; 59.4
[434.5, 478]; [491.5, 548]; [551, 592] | -0.03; 90.2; 69.2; 78.6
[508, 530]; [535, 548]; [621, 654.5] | 0.02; 81.4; 52.2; 75.8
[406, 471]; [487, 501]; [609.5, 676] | -0.04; 94.9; 50.8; 83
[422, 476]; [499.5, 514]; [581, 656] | -0.12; 92.8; 55.1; 79.9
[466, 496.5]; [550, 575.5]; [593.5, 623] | -0.07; 86.5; 54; 65.6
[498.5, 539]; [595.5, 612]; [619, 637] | 0.08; 81.9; 53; 59.4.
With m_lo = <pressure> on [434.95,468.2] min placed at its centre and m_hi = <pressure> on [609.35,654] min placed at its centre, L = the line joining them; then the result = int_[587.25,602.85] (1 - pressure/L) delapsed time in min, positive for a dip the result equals 0.5 min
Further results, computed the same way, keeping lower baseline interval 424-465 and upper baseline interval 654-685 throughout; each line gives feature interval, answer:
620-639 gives 1.3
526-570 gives 0.4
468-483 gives 0.3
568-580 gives -0.3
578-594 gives -0.2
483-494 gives -0.2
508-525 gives -0.6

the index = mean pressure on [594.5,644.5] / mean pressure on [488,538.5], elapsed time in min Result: 0.6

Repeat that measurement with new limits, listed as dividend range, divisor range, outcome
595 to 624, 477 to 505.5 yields 0.61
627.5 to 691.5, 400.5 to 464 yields 0.53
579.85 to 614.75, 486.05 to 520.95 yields 0.69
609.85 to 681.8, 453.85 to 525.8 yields 0.58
